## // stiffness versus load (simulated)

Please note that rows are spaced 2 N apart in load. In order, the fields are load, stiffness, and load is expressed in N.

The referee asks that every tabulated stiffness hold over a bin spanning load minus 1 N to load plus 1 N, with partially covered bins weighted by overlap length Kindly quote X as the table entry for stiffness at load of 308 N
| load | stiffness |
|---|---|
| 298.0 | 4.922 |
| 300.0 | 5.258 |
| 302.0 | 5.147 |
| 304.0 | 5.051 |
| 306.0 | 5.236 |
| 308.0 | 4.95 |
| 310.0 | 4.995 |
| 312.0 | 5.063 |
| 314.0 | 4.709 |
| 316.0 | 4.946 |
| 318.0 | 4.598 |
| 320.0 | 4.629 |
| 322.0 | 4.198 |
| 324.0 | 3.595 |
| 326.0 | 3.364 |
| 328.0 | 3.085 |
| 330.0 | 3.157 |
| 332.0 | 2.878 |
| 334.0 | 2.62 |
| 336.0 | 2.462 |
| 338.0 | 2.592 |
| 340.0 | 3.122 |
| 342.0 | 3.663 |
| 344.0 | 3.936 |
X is 4.95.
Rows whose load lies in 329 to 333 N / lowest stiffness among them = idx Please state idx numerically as 2.878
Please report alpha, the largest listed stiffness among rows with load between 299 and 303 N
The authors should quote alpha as 5.258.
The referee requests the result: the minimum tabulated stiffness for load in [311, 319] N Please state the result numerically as 4.598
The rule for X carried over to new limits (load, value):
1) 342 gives 3.663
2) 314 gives 4.709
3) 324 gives 3.595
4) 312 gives 5.063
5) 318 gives 4.598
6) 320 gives 4.629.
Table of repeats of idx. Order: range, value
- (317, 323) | 4.198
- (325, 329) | 3.085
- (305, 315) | 4.709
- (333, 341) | 2.462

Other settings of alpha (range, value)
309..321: 5.063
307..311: 4.995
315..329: 4.946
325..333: 3.364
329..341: 3.157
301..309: 5.236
